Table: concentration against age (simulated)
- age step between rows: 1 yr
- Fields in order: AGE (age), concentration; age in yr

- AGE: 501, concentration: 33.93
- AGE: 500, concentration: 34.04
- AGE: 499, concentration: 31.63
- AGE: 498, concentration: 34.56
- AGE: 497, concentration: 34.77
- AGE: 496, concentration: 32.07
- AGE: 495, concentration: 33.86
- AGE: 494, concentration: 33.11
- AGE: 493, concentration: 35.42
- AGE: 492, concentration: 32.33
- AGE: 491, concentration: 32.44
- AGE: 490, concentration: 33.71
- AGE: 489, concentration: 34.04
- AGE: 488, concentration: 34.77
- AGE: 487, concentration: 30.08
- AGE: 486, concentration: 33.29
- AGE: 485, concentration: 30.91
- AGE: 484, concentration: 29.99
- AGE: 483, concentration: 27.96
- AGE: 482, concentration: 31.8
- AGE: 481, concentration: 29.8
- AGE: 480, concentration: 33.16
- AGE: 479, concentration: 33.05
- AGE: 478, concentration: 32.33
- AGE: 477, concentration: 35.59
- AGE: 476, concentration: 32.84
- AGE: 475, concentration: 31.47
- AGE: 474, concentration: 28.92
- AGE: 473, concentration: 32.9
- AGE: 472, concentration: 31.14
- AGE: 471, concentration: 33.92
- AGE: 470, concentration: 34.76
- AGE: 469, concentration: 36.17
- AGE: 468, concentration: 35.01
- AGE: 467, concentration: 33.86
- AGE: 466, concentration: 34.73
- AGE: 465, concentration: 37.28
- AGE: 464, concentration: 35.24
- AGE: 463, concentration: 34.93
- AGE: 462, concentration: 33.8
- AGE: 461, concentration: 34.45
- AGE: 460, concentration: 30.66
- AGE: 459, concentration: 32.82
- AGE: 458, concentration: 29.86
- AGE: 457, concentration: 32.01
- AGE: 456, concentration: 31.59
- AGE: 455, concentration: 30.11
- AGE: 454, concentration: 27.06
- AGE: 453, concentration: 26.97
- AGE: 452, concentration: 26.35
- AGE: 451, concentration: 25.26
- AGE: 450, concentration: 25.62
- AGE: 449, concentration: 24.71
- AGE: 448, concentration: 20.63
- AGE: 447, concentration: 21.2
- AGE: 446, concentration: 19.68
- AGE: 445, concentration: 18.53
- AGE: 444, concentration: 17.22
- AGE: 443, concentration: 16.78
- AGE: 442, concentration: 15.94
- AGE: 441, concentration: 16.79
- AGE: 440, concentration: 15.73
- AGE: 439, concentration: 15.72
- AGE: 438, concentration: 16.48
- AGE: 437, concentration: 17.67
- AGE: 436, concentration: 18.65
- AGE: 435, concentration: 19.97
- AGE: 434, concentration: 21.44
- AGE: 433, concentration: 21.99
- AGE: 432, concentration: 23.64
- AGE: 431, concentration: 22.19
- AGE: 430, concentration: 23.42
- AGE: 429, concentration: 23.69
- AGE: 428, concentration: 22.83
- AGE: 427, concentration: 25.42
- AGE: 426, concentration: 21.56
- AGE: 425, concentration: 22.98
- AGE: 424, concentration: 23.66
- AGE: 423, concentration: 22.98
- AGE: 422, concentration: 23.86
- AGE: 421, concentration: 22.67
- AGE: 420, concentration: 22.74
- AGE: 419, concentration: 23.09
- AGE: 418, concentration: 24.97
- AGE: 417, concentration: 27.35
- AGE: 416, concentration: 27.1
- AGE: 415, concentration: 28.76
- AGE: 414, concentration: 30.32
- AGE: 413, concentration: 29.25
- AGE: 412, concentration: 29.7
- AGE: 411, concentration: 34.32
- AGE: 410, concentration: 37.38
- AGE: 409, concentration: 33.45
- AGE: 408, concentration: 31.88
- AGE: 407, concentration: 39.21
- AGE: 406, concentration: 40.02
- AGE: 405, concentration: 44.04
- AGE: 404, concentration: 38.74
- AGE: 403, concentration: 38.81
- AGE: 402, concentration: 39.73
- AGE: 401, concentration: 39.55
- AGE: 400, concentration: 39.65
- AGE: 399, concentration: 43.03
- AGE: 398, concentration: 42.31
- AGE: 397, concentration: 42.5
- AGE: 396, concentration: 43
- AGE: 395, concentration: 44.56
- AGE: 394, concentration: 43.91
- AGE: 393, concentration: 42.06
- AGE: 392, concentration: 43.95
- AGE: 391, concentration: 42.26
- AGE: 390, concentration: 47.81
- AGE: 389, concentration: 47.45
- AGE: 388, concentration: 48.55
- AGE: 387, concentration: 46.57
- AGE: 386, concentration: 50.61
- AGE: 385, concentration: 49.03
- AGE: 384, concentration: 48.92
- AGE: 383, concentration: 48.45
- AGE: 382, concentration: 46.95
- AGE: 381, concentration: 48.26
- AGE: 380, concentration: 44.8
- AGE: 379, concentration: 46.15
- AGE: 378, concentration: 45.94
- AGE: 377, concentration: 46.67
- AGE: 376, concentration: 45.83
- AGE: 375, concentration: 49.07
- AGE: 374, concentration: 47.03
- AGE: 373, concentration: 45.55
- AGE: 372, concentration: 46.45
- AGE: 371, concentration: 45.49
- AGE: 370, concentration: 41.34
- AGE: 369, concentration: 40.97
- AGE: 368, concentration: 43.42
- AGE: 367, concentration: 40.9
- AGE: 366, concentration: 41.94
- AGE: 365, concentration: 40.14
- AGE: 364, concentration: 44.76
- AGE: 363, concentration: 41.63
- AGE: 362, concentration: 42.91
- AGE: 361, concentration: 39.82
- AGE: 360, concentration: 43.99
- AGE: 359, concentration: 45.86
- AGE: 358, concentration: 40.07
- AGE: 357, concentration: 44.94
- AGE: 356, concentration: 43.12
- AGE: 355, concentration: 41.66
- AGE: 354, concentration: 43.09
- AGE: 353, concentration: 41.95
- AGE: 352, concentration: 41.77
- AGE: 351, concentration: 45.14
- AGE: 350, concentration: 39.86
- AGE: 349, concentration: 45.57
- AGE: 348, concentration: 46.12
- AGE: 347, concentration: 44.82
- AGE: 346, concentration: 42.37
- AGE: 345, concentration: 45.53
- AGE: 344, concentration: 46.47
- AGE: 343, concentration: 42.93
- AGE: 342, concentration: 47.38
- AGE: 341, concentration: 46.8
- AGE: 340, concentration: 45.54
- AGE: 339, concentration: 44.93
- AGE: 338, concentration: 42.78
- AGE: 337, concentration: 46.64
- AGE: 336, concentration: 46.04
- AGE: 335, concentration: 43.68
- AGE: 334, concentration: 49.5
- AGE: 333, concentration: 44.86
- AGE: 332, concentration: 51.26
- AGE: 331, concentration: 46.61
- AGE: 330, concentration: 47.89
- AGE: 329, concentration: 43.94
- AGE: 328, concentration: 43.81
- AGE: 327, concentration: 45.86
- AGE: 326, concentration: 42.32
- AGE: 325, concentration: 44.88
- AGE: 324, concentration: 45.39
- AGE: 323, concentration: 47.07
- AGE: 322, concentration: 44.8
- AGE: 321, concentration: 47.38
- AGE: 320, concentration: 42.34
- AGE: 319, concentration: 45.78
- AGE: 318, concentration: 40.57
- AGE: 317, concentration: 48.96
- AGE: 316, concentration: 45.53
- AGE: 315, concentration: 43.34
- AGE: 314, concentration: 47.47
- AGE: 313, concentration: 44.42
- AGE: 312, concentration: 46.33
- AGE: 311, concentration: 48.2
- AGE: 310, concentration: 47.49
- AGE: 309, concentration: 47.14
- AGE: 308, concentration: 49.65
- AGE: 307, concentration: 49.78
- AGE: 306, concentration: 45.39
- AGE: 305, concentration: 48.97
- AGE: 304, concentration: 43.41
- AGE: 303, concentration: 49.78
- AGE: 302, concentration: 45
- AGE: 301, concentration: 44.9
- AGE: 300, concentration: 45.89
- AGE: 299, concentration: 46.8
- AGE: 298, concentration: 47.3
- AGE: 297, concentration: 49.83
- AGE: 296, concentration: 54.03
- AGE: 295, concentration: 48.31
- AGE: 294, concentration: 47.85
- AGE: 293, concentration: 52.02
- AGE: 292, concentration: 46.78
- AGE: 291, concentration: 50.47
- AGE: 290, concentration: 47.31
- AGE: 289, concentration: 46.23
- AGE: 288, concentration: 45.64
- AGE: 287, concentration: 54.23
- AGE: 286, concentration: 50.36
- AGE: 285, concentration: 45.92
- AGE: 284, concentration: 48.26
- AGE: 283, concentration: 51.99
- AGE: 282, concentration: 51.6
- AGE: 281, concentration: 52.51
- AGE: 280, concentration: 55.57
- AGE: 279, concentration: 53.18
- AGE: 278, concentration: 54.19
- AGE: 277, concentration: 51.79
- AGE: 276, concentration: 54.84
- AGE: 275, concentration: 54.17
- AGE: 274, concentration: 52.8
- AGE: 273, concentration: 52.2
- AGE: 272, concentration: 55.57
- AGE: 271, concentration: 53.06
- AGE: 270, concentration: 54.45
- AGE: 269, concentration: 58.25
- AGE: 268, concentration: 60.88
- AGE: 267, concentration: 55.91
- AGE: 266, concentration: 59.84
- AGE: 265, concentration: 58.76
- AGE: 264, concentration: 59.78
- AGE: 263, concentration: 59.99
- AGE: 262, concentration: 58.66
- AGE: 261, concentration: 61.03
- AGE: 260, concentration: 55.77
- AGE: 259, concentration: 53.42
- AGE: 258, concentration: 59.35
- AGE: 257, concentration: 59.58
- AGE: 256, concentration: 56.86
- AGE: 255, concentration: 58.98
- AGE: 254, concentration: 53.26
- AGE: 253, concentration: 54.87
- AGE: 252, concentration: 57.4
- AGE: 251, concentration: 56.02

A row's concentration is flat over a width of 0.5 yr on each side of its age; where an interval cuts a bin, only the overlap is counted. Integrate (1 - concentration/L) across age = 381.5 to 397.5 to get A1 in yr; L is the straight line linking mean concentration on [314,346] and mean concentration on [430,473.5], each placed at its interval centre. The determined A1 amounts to -4.4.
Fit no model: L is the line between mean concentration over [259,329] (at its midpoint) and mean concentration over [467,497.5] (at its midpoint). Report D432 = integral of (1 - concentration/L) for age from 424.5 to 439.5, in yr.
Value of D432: 6.5 yr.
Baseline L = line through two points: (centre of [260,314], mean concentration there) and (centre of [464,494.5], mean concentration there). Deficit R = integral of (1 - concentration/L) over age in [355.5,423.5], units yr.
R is 2.3 yr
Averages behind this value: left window 51.3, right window 32.9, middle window 40.3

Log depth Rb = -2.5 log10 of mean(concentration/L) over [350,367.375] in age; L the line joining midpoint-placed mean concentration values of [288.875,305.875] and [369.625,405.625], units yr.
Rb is 0.08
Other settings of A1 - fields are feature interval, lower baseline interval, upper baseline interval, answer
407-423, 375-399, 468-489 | 5.06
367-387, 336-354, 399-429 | -4.34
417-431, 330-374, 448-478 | 4.87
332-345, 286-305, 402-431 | -1.39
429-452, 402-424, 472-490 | 8.21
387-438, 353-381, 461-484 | 9.58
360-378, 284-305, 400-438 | -3.87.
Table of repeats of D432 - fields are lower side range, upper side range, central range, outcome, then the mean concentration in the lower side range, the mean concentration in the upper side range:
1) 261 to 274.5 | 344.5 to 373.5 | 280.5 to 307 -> 2.3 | 57.1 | 43.1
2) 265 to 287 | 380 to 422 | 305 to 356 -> 2.0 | 53.8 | 38.7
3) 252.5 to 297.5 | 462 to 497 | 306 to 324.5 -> 1.3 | 53.8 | 33.1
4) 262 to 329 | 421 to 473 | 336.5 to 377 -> -4.1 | 49.6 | 25.7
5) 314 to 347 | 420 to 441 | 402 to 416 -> -4.4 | 45.4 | 21.3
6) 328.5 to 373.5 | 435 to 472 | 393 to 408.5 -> -2.2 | 44.2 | 26.6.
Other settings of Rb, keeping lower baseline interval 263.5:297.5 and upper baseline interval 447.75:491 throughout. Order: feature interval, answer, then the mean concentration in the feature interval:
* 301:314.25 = 0.06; 47.1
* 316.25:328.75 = 0.07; 44.9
